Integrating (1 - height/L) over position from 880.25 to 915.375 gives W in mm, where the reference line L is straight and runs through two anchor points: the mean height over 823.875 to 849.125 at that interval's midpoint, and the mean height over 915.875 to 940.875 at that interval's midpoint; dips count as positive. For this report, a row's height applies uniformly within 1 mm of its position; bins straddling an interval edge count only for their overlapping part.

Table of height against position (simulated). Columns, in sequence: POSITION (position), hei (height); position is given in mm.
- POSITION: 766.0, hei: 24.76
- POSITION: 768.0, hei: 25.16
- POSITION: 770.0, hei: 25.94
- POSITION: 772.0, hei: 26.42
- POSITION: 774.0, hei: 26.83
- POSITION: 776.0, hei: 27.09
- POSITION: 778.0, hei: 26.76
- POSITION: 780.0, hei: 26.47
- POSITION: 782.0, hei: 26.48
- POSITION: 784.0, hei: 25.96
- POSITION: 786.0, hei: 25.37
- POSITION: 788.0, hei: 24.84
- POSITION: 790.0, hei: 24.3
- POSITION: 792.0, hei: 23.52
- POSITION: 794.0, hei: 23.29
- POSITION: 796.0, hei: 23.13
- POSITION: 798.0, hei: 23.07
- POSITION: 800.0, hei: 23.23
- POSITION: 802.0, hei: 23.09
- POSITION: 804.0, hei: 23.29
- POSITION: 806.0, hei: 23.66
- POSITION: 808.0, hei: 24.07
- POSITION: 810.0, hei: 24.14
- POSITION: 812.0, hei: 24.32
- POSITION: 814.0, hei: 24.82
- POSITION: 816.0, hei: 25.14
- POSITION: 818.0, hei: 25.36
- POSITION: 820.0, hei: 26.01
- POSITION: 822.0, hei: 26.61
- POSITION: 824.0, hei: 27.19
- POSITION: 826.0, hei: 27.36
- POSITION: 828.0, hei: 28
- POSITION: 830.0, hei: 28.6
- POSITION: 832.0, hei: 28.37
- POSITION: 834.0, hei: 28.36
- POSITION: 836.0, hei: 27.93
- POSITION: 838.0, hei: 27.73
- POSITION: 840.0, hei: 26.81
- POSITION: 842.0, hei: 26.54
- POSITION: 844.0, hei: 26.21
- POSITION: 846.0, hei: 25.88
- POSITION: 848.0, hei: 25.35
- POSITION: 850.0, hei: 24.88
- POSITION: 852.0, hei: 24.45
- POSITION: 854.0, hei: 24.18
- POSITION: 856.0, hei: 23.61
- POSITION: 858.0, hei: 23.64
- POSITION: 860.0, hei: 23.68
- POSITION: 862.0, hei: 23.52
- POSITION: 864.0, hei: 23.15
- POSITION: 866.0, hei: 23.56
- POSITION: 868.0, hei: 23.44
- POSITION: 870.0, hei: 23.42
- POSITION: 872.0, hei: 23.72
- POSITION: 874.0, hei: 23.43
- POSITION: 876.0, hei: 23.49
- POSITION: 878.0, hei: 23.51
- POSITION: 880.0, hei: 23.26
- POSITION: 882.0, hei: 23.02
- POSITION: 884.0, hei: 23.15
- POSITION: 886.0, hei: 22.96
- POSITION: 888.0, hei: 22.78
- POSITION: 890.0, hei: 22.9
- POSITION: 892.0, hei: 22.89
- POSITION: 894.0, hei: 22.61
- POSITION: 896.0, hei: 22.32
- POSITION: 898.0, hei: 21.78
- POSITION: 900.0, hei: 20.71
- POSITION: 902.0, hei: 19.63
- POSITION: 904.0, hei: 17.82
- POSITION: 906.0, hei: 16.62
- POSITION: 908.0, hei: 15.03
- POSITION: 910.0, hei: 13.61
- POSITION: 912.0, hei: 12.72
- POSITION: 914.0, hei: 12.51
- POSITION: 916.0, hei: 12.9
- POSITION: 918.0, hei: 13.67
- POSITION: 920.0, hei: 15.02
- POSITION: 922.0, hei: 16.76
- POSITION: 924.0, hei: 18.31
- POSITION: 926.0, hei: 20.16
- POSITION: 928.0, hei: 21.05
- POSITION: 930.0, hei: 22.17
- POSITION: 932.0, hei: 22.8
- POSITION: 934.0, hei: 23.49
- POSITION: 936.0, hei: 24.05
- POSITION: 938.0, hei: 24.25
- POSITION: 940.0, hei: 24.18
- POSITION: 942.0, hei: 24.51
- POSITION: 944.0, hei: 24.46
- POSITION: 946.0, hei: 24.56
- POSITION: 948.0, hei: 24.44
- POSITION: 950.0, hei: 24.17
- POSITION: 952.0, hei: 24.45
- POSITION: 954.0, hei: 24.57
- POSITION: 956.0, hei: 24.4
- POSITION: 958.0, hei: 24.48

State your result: 4.7 mm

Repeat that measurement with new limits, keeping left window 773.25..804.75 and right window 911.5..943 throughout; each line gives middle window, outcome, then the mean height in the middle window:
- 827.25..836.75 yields -2.1 mm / 28.3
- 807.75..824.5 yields -1.1 mm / 25.3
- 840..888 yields -4.8 mm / 24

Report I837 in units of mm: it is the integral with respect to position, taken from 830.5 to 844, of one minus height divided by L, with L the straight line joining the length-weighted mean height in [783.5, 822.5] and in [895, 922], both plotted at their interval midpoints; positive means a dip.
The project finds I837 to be -3.6 mm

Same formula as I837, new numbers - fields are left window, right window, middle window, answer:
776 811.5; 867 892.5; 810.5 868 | -4.5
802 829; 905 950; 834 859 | -2.1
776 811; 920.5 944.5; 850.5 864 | -0.3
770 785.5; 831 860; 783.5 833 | 2.2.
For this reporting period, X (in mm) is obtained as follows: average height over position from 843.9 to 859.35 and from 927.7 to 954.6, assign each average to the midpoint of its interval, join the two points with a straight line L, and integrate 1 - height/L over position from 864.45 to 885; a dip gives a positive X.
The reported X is 0.9 mm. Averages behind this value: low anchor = 24.7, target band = 23.4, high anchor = 23.9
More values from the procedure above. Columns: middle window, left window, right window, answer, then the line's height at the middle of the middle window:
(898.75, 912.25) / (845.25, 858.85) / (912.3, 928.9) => 0.85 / 18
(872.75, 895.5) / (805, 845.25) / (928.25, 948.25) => 1.75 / 25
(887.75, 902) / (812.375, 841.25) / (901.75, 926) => -3.26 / 18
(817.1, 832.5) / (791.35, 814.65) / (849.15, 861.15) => -2.17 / 23.8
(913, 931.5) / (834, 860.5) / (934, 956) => 5.64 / 24.6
